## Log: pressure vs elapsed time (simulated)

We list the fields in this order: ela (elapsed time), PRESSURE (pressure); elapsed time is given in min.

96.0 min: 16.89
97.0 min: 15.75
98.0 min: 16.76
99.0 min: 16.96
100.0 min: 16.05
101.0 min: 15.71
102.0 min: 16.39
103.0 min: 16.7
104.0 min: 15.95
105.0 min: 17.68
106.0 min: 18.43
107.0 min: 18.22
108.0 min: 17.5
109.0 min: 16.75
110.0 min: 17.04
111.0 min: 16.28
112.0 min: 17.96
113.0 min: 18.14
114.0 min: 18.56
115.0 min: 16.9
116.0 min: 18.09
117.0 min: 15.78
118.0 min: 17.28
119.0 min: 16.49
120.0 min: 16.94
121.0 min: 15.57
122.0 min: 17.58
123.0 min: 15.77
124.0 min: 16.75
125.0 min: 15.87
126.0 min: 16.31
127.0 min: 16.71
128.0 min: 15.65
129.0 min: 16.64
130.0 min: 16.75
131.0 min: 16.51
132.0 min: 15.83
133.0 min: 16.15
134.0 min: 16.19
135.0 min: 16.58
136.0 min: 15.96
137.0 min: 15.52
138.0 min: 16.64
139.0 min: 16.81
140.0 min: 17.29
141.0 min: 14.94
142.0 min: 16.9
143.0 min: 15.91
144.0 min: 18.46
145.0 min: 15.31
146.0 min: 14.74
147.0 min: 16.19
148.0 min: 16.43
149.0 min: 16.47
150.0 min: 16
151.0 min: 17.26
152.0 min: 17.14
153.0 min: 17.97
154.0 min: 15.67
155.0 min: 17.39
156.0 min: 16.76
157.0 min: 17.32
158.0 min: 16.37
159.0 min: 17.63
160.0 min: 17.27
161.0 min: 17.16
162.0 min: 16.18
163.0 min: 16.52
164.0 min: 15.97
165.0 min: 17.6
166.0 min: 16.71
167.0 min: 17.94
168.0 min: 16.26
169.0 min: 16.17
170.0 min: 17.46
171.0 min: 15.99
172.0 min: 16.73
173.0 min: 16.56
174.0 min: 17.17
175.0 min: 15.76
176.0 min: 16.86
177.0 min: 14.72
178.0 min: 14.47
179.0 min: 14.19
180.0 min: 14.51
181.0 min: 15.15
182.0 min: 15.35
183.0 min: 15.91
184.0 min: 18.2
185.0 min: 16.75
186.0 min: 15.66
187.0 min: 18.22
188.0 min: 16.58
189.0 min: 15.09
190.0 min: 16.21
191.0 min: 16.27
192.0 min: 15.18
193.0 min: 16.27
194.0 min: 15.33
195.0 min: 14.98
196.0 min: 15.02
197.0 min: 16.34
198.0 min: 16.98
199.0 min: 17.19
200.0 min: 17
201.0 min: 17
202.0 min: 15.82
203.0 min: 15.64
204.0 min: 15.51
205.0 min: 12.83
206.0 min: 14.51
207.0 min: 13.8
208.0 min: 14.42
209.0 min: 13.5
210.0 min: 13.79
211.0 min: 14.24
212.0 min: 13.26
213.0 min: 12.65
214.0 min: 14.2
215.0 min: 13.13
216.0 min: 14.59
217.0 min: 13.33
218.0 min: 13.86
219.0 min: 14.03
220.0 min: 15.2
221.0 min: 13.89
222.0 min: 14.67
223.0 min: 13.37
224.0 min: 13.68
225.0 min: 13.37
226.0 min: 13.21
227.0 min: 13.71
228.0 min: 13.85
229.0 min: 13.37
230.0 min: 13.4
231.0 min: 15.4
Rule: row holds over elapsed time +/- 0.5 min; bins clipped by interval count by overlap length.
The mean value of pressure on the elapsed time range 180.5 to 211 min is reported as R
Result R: 15.7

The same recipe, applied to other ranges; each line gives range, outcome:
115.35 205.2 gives 16.3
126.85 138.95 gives 16.3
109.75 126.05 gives 16.9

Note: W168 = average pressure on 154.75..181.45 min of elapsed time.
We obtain 16.4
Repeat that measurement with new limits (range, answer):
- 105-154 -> 16.7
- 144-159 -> 16.6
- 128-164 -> 16.5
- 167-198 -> 16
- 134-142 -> 16.3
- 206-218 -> 13.8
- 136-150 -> 16.3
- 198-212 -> 15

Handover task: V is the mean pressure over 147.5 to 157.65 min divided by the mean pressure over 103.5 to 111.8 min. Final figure 0.98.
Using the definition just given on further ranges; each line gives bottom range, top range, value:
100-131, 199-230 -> 0.84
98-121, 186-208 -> 0.93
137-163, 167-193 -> 0.97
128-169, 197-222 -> 0.88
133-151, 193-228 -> 0.89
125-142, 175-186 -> 0.96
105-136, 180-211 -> 0.93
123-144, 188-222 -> 0.91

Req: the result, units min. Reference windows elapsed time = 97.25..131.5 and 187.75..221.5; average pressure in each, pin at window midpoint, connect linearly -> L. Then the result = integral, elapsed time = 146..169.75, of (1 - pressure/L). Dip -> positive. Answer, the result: -1.3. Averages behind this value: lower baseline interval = 16.8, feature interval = 16.8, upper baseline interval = 14.9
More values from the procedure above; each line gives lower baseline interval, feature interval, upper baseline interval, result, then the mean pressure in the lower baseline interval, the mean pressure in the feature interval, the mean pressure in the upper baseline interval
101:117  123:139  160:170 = 0.8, 17.3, 16.3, 16.8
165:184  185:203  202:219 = -1.5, 16.1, 16.2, 14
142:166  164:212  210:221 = -2.2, 16.7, 15.8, 13.8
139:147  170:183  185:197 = 0.3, 16.3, 15.7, 15.9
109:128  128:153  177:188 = 0.2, 16.9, 16.4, 15.8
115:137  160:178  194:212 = -0.9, 16.4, 16.5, 15.2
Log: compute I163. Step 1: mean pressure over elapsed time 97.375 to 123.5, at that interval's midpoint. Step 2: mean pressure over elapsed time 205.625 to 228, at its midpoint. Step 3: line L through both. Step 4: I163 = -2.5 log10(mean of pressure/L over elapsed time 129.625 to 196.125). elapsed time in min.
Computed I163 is -0.063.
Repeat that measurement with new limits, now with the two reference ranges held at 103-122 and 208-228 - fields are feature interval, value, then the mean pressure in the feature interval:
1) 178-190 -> -0.07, 15.9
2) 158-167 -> -0.09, 16.9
